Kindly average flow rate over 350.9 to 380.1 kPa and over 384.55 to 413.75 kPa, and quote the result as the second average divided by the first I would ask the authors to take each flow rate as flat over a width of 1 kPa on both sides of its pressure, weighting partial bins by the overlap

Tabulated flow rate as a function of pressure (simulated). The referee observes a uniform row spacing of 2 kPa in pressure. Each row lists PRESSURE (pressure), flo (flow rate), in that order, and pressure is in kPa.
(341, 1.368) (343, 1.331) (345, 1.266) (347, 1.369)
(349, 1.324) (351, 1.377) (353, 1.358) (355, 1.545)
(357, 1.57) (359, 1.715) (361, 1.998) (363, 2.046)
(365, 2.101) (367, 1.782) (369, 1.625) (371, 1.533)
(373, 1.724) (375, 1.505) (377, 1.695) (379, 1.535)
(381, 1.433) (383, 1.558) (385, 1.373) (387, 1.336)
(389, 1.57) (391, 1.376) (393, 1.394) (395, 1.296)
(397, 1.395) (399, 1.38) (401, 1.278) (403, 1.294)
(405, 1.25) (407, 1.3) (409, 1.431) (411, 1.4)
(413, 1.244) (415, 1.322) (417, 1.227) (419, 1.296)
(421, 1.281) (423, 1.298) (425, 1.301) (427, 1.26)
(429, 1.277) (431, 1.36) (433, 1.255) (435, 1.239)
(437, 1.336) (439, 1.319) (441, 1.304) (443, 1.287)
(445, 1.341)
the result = 0.81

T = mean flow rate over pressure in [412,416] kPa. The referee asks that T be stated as 1.28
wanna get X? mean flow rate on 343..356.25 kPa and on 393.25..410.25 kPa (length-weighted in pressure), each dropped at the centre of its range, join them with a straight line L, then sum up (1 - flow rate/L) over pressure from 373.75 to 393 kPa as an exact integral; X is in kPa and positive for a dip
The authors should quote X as -2.0 kPa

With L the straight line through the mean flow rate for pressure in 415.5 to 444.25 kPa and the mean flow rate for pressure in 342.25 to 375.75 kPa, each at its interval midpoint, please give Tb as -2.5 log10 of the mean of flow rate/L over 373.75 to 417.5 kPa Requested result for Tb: 0.04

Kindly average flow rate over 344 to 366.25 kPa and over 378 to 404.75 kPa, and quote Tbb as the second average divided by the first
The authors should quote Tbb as 0.87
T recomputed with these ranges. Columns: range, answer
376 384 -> 1.56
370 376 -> 1.59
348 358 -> 1.43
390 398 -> 1.37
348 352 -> 1.35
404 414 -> 1.32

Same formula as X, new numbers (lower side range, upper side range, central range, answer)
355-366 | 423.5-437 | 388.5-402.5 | 1.7 kPa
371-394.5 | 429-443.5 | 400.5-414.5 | 0.9 kPa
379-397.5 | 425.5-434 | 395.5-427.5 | 0.9 kPa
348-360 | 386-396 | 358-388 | -4.7 kPa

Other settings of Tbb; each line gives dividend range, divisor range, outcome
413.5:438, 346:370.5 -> 0.78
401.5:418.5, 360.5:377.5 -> 0.74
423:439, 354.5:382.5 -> 0.76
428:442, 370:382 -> 0.83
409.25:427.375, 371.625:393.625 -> 0.86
